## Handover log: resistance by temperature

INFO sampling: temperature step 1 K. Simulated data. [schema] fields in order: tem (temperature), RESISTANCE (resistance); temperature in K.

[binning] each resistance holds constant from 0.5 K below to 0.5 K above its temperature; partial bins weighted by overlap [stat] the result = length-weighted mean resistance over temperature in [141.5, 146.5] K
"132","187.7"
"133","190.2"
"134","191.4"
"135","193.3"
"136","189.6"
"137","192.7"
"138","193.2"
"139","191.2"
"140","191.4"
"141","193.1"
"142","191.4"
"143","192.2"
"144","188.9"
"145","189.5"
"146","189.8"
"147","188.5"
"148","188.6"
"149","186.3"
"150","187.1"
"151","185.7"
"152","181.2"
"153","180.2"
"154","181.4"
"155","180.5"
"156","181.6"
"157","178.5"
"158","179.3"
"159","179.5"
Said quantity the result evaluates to 190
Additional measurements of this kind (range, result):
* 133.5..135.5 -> 192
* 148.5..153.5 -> 184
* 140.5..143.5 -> 192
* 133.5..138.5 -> 192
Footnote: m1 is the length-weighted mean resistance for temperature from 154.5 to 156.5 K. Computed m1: 181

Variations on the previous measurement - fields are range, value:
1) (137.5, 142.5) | 192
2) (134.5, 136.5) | 191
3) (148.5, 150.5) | 187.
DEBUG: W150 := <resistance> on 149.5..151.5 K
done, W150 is 186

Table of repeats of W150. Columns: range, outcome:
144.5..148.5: 189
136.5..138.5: 193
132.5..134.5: 191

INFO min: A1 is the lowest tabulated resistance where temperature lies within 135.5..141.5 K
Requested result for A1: 189.6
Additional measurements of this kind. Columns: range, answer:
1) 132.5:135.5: 190.2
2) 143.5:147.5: 188.5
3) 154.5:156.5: 180.5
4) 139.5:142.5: 191.4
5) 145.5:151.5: 185.7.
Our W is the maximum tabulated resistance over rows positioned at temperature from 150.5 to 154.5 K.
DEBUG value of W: 185.7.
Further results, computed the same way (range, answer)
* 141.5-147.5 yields 192.2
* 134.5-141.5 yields 193.3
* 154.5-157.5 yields 181.6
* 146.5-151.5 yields 188.6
